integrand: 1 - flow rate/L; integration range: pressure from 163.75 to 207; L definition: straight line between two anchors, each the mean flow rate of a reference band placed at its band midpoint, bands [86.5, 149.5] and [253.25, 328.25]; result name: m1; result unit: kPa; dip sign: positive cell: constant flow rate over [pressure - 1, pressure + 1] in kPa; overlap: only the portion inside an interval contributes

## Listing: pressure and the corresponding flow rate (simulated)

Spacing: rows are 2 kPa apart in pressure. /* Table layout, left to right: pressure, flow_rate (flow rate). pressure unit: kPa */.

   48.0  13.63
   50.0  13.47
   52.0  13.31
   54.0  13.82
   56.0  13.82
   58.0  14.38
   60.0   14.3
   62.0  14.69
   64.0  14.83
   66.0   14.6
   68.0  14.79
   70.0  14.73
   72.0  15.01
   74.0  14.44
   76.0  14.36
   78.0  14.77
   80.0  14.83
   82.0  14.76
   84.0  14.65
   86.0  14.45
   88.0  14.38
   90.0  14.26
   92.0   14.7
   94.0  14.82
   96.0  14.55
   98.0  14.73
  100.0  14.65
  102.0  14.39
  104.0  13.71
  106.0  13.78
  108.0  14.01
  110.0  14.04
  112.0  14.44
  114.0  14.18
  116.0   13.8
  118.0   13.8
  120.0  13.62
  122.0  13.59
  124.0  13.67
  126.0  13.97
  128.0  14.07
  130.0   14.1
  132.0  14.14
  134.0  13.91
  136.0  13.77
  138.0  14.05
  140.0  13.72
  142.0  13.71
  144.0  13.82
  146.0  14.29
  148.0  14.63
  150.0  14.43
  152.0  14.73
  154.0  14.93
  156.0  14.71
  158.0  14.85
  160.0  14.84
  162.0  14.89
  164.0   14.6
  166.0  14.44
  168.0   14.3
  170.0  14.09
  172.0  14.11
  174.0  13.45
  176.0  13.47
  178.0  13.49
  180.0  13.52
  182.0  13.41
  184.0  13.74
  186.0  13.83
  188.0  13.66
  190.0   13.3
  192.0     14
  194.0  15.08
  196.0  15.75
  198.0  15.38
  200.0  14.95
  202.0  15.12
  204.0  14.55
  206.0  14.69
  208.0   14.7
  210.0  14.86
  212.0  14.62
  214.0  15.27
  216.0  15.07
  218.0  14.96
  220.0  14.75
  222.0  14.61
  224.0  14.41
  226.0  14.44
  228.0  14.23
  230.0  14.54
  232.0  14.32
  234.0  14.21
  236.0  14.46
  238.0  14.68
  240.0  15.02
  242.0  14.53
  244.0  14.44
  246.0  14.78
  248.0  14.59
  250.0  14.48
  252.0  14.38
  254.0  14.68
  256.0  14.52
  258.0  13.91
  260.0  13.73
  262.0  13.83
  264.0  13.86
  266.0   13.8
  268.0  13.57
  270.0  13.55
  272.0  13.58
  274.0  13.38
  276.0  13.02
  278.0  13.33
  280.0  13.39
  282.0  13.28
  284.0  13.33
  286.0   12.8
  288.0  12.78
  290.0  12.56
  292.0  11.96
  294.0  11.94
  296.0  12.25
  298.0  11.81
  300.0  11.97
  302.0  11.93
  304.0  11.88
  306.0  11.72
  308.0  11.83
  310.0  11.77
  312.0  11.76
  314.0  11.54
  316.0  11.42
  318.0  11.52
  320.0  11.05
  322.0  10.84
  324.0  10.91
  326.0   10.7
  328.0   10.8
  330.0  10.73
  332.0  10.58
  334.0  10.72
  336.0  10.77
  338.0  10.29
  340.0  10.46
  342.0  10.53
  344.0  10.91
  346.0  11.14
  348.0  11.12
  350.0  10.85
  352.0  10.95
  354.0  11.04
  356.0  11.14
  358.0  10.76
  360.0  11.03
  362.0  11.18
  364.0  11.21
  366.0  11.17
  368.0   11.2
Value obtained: -2.3 kPa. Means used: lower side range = 14.1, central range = 14.2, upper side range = 12.5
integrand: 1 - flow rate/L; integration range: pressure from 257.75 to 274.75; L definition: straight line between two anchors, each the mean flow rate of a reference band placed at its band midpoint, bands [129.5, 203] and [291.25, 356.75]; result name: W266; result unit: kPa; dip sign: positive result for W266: -1.9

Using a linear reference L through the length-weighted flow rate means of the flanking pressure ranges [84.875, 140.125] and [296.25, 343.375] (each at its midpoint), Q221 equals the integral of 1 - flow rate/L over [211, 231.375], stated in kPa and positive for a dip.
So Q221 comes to -3.37 kPa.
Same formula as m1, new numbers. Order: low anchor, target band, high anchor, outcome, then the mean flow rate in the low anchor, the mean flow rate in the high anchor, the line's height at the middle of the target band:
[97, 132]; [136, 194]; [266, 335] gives -2.6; 14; 12.1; 13.5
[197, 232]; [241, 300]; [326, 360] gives -2.0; 14.8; 10.8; 13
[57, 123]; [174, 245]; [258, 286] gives -3.3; 14.4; 13.5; 13.8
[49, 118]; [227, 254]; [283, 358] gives -4.6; 14.4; 11.4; 12.4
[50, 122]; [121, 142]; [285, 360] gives -0.2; 14.3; 11.3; 13.8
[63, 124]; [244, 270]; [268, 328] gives -3.1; 14.4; 12.2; 12.6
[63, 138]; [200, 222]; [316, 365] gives -3.7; 14.3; 10.9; 12.7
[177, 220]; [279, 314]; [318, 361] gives -0.9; 14.5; 10.8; 12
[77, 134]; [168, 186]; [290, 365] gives -0.6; 14.2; 11.2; 13.3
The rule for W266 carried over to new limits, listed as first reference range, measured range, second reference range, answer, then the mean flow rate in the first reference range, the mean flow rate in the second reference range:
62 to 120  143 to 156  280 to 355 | -0.78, 14.4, 11.5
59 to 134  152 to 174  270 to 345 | -1.61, 14.3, 11.8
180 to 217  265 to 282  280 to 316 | -0.90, 14.5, 12.2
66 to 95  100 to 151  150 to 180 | 1.66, 14.6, 14.3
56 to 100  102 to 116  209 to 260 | 0.54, 14.6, 14.6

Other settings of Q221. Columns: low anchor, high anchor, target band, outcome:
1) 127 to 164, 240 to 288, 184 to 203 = -0.5 kPa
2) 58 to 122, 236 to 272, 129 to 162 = 0.1 kPa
